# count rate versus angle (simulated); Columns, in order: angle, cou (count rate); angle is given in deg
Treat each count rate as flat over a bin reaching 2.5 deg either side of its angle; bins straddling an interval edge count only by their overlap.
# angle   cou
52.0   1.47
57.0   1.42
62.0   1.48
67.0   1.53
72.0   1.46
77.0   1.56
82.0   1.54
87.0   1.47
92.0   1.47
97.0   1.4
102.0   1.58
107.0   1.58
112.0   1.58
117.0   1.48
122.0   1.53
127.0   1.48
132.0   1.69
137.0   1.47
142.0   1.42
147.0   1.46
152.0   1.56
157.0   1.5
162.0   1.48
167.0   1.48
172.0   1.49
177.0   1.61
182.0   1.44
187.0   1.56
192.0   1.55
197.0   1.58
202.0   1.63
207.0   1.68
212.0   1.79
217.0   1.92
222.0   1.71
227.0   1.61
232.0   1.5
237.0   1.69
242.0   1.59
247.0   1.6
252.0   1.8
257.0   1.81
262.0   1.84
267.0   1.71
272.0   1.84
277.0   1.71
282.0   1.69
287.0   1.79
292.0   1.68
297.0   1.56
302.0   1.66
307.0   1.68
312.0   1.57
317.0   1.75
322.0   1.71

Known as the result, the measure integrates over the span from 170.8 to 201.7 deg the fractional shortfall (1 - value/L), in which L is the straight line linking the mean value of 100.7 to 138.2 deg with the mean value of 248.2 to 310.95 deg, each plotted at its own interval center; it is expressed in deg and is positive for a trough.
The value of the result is 1.5 deg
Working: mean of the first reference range 1.55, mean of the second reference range 1.72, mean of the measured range 1.55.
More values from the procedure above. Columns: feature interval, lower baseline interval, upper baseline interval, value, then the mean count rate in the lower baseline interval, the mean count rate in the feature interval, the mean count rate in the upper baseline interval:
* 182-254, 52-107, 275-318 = -1.8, 1.49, 1.65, 1.67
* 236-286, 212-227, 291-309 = -0.7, 1.78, 1.73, 1.64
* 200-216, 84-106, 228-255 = -1.2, 1.49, 1.72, 1.64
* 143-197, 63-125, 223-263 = 2.8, 1.51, 1.51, 1.68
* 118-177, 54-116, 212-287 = 2.9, 1.5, 1.51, 1.72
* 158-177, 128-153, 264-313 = 0.6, 1.52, 1.5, 1.69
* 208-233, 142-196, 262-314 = -2.0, 1.51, 1.72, 1.7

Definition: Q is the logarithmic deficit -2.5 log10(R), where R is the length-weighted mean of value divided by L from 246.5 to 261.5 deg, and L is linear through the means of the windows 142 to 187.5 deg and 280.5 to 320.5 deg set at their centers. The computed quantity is -0.099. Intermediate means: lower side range 1.5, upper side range 1.67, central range 1.77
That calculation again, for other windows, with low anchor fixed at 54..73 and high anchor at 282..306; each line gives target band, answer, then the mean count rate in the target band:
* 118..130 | 0.01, 1.51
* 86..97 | 0.03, 1.45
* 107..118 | -0.02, 1.55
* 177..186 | 0.05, 1.51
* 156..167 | 0.05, 1.49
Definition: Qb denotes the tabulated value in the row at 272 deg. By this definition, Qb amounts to 1.84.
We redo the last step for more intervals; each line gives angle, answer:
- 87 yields 1.47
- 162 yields 1.48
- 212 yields 1.79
